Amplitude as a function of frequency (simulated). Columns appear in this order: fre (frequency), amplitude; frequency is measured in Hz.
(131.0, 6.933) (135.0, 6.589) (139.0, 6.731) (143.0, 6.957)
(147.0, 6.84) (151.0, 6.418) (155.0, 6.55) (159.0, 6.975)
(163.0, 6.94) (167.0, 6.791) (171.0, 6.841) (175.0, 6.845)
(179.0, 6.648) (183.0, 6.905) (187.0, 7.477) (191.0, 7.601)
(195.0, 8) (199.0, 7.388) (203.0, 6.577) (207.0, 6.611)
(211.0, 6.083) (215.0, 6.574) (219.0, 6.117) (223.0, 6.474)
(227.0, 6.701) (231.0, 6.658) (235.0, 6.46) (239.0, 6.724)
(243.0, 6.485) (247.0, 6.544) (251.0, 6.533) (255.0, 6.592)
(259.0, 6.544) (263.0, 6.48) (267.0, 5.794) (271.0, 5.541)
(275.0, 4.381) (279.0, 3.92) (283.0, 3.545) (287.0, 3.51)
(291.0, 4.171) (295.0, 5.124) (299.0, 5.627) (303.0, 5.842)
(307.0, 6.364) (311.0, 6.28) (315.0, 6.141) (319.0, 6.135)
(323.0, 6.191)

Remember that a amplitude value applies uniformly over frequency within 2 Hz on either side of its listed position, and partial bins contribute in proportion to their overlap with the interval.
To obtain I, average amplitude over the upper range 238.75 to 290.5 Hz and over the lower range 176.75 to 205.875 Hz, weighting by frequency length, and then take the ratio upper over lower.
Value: 0.76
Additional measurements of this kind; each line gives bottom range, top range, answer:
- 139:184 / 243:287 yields 0.82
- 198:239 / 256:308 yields 0.79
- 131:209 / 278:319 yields 0.74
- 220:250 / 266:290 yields 0.67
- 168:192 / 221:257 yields 0.94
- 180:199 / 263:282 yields 0.67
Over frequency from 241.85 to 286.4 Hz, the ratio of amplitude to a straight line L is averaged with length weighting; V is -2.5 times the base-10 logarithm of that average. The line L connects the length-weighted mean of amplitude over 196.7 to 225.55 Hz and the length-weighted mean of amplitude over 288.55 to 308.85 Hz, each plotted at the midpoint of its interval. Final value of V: 0.05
